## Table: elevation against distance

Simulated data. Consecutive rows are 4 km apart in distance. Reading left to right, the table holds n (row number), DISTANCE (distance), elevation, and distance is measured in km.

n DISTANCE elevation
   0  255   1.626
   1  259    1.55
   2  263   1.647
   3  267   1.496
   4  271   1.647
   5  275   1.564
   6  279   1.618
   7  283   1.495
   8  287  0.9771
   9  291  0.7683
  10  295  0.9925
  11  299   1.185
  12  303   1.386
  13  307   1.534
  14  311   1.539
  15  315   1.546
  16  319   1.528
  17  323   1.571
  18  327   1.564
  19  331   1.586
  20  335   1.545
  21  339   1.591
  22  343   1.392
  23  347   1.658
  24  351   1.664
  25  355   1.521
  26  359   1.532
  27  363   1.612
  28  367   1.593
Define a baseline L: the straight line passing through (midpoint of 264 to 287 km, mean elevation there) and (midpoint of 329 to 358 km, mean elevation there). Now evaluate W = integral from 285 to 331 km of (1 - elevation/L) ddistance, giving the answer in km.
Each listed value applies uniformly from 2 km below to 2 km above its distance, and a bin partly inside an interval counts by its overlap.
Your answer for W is 6.1 km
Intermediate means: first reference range 1.52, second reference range 1.56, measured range 1.34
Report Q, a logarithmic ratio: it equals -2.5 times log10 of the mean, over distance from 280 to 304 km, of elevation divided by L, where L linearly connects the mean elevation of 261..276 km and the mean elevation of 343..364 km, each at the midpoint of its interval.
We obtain 0.36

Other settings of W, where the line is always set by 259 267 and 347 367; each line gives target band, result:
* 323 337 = 0.2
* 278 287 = 0.9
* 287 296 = 4.0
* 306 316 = 0.3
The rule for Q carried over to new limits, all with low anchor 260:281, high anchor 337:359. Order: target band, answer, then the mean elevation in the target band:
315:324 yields 0.019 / 1.55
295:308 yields 0.214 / 1.3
